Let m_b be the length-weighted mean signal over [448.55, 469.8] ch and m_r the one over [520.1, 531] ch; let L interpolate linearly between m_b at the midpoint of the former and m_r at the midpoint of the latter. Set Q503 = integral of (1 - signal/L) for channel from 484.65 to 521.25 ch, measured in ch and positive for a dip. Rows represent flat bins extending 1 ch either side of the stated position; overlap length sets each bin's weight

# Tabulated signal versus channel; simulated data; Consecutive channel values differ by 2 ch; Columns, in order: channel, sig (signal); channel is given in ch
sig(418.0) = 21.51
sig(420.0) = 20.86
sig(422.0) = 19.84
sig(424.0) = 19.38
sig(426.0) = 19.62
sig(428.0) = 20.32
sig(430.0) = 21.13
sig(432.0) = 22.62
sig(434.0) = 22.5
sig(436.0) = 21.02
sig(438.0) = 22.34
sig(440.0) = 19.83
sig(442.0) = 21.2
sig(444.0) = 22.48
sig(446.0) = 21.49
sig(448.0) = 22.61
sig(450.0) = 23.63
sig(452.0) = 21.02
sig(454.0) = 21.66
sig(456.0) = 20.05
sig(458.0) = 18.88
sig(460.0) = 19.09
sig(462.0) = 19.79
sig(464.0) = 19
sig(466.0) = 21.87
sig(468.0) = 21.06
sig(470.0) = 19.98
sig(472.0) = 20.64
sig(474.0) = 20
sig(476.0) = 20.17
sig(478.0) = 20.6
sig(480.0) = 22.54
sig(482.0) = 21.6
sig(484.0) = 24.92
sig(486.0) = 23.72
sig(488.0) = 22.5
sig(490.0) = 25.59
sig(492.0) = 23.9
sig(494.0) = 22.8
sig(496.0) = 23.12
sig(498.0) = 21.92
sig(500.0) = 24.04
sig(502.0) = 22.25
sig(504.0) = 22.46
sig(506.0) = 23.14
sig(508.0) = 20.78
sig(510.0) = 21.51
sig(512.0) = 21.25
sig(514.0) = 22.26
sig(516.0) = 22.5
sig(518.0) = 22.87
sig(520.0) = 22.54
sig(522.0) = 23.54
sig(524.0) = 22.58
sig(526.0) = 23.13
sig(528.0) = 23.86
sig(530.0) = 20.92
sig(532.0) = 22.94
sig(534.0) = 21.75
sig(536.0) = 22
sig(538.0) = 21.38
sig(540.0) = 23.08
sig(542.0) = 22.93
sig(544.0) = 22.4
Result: -1.2 ch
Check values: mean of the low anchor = 20.6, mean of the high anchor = 22.8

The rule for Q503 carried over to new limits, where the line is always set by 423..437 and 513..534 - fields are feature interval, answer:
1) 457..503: 0.3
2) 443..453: -0.5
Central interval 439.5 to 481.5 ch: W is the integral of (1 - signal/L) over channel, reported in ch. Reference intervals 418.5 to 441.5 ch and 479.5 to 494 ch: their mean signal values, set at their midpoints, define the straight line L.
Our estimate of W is 2.7 ch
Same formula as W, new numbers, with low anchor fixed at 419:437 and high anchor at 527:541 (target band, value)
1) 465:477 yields 0.44 ch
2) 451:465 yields 0.85 ch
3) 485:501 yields -1.28 ch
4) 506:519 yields 0.01 ch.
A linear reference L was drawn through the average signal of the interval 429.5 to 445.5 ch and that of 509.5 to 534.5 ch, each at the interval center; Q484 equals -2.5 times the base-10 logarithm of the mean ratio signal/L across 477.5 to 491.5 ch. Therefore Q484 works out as -0.05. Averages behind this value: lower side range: 21.7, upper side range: 22.5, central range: 23.2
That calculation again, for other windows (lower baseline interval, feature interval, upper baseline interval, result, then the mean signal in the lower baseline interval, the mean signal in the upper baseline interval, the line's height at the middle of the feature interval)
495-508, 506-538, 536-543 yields 0.011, 22.7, 22.4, 22.5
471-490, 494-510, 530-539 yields -0.024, 22.1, 21.9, 22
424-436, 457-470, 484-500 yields 0.125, 21.1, 23.5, 22.4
